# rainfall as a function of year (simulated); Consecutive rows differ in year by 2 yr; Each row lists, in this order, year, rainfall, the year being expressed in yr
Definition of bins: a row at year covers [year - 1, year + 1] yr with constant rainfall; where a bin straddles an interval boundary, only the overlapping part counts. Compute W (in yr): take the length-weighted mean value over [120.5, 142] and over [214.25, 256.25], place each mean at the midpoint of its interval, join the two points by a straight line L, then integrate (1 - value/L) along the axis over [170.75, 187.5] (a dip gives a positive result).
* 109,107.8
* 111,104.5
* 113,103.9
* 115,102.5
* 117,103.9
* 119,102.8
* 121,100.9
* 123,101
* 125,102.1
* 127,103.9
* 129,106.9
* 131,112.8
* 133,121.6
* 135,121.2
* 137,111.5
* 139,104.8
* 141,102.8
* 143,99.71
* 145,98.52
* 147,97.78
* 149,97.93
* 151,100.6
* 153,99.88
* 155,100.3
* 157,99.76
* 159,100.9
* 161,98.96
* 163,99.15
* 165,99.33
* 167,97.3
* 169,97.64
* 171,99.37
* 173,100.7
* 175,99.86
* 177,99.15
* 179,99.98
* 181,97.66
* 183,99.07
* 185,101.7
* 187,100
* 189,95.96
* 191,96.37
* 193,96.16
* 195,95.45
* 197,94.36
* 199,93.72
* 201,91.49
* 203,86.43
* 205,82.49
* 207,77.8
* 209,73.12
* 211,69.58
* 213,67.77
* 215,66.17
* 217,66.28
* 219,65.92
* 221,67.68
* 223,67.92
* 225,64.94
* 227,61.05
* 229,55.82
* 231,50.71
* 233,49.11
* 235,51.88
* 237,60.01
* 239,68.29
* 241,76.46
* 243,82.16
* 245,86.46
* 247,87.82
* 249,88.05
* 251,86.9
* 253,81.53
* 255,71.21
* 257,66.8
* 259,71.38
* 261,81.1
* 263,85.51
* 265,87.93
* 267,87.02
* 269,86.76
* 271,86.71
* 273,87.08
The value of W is -1.7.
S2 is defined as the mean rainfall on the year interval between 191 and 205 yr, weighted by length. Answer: 92.4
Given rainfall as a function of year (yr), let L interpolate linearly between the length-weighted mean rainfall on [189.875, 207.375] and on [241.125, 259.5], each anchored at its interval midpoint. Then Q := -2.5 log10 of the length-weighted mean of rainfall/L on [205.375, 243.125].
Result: 0.30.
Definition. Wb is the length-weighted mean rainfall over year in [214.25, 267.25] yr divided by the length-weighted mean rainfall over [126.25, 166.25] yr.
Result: 0.69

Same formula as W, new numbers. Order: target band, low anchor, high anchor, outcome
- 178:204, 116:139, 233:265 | -1.38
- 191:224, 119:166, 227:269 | 2.36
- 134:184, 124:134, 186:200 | 1.06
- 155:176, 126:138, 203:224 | -0.79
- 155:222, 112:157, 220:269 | -0.93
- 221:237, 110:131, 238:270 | 5.09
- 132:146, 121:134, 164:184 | -0.42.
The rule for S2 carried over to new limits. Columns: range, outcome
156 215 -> 93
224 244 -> 62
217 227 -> 66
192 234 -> 73.5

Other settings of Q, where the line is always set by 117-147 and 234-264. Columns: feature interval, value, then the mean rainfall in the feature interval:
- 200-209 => 0.056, 83.3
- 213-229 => 0.268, 65.2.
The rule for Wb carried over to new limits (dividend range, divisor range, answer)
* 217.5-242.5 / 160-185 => 0.63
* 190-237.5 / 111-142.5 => 0.69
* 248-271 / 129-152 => 0.77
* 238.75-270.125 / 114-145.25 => 0.77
